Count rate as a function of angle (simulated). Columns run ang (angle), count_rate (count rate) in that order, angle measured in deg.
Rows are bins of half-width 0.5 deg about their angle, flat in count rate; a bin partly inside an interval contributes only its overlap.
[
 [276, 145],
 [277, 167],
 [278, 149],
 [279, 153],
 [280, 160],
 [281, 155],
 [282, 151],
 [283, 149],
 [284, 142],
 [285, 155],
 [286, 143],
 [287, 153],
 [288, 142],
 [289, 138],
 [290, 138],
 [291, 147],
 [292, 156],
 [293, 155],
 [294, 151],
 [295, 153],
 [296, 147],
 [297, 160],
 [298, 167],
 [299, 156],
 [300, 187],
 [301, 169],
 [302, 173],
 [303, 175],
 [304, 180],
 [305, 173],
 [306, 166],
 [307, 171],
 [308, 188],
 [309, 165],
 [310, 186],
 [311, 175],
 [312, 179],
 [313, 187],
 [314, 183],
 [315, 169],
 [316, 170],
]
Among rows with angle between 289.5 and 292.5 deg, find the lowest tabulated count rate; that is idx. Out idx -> 138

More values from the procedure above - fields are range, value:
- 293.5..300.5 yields 147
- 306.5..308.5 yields 171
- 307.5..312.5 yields 165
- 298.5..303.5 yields 156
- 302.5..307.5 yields 166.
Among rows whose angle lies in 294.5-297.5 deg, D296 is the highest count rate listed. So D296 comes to 160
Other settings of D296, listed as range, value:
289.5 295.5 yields 156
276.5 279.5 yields 167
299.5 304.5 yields 187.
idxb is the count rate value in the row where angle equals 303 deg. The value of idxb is 175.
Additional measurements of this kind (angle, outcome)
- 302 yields 173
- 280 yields 160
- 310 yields 186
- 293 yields 155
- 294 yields 151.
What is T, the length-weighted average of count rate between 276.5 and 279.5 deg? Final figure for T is 156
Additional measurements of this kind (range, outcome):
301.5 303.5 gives 174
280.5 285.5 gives 150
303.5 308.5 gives 176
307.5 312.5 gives 179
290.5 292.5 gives 152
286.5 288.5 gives 148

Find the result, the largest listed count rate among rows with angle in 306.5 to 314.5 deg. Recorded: 188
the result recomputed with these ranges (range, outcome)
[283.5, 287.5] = 155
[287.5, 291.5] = 147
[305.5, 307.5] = 171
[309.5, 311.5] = 186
